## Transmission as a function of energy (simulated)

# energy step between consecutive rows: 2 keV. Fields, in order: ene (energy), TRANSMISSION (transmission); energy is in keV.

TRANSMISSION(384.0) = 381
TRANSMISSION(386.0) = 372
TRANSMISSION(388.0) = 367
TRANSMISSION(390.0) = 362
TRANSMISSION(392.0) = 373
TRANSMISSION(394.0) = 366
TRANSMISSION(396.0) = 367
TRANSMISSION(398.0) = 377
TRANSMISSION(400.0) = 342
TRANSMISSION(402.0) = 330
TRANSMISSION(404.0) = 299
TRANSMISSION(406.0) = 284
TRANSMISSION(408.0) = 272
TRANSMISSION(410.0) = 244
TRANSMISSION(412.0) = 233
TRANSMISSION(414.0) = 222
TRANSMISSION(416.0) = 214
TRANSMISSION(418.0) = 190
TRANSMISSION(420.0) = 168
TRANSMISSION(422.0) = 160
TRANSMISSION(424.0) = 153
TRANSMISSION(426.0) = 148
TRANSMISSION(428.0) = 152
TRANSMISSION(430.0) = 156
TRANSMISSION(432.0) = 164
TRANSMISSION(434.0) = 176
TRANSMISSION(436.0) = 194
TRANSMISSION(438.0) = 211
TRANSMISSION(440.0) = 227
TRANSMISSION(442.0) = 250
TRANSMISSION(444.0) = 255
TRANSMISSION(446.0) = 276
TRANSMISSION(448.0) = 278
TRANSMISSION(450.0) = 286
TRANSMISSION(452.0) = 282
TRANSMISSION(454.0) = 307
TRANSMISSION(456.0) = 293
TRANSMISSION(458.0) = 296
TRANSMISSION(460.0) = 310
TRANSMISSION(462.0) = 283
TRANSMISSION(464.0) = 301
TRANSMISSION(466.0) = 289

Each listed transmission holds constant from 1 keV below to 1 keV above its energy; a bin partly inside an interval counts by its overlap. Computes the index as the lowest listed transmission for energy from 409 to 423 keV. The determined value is 160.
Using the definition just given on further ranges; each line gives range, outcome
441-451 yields 250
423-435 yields 148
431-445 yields 164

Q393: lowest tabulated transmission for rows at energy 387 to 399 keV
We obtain 362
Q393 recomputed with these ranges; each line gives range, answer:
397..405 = 299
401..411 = 244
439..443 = 227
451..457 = 282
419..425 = 153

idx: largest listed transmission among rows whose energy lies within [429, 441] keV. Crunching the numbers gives 227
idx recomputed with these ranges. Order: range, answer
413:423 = 222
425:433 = 164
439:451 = 286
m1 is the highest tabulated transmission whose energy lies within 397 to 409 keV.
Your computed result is 377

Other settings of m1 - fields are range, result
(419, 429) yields 168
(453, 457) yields 307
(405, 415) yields 284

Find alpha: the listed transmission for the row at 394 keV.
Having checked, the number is 366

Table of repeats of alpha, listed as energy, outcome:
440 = 227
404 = 299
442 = 250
